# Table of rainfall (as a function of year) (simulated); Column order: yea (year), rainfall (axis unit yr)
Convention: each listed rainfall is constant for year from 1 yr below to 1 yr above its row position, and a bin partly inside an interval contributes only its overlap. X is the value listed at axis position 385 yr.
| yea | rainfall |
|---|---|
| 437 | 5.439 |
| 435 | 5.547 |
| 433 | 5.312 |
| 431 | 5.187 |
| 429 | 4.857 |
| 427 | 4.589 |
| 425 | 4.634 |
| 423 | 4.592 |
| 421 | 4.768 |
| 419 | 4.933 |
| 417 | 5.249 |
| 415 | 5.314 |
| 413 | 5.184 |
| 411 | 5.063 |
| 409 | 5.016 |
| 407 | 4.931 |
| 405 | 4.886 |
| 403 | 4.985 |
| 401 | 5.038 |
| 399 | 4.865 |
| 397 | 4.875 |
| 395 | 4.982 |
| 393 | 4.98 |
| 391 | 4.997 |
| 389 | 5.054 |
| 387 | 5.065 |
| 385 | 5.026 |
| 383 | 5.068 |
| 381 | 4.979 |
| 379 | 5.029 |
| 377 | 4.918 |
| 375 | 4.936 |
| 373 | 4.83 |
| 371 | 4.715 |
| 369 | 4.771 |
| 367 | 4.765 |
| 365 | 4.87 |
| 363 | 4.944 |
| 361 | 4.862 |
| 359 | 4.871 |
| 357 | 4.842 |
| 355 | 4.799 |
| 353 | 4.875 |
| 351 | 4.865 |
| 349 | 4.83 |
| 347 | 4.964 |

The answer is 5.026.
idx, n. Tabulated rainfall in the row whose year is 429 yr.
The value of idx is 4.857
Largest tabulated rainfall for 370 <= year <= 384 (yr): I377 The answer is 5.068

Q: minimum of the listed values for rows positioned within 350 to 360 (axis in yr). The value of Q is 4.799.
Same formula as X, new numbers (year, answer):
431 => 5.187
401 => 5.038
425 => 4.634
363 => 4.944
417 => 5.249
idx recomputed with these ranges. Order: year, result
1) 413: 5.184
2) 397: 4.875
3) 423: 4.592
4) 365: 4.87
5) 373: 4.83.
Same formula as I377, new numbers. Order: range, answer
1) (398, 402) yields 5.038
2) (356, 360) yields 4.871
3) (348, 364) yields 4.944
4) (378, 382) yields 5.029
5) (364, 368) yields 4.87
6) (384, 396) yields 5.065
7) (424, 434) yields 5.312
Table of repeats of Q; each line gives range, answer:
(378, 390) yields 4.979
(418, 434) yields 4.589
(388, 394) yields 4.98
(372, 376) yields 4.83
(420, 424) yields 4.592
